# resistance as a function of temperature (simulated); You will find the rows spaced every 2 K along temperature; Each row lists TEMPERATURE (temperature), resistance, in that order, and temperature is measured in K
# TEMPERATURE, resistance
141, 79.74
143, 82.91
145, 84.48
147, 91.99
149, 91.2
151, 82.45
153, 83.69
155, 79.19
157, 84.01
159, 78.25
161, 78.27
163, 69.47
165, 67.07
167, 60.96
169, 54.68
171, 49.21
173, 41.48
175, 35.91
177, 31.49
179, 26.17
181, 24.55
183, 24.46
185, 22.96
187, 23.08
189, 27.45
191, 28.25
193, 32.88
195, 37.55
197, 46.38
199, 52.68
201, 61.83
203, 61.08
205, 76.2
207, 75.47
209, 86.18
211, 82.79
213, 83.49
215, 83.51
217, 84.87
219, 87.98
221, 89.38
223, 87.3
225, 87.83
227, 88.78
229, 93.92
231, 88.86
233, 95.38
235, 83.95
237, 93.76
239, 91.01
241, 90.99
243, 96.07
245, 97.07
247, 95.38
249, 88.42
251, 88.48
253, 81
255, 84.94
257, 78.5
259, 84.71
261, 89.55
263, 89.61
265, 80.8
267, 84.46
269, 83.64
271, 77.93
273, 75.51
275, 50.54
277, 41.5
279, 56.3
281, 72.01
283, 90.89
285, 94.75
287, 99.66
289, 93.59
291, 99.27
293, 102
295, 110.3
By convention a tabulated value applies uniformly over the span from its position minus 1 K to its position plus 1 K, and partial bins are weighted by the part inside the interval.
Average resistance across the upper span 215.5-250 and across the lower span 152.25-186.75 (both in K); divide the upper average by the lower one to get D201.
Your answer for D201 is 1.7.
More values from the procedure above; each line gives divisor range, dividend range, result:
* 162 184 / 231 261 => 2.02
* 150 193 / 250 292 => 1.60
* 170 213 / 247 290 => 1.75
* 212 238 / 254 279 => 0.86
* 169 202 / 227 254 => 2.53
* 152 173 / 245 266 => 1.25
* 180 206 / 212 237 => 2.21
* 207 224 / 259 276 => 0.93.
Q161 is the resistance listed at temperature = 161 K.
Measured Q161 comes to 78.27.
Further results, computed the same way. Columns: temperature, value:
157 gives 84.01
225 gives 87.83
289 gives 93.59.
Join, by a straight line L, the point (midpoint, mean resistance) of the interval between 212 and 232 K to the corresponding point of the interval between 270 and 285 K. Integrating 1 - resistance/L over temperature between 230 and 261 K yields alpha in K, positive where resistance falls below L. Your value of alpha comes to -3.9 K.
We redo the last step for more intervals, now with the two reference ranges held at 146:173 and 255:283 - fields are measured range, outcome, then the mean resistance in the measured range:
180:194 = 9.0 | 26.2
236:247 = -2.8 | 93.9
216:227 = -1.9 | 87.6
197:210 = 1.2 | 67.2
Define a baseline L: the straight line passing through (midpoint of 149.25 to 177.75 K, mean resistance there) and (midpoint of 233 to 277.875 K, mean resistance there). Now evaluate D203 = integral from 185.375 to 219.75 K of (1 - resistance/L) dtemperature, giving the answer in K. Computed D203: 6.4 K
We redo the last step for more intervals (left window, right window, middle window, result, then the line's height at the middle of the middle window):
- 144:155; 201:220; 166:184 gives 9.63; 83.2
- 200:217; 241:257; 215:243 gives -2.13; 83.2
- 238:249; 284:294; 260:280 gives 4.79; 96.1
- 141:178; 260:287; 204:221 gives -2.33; 72.9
